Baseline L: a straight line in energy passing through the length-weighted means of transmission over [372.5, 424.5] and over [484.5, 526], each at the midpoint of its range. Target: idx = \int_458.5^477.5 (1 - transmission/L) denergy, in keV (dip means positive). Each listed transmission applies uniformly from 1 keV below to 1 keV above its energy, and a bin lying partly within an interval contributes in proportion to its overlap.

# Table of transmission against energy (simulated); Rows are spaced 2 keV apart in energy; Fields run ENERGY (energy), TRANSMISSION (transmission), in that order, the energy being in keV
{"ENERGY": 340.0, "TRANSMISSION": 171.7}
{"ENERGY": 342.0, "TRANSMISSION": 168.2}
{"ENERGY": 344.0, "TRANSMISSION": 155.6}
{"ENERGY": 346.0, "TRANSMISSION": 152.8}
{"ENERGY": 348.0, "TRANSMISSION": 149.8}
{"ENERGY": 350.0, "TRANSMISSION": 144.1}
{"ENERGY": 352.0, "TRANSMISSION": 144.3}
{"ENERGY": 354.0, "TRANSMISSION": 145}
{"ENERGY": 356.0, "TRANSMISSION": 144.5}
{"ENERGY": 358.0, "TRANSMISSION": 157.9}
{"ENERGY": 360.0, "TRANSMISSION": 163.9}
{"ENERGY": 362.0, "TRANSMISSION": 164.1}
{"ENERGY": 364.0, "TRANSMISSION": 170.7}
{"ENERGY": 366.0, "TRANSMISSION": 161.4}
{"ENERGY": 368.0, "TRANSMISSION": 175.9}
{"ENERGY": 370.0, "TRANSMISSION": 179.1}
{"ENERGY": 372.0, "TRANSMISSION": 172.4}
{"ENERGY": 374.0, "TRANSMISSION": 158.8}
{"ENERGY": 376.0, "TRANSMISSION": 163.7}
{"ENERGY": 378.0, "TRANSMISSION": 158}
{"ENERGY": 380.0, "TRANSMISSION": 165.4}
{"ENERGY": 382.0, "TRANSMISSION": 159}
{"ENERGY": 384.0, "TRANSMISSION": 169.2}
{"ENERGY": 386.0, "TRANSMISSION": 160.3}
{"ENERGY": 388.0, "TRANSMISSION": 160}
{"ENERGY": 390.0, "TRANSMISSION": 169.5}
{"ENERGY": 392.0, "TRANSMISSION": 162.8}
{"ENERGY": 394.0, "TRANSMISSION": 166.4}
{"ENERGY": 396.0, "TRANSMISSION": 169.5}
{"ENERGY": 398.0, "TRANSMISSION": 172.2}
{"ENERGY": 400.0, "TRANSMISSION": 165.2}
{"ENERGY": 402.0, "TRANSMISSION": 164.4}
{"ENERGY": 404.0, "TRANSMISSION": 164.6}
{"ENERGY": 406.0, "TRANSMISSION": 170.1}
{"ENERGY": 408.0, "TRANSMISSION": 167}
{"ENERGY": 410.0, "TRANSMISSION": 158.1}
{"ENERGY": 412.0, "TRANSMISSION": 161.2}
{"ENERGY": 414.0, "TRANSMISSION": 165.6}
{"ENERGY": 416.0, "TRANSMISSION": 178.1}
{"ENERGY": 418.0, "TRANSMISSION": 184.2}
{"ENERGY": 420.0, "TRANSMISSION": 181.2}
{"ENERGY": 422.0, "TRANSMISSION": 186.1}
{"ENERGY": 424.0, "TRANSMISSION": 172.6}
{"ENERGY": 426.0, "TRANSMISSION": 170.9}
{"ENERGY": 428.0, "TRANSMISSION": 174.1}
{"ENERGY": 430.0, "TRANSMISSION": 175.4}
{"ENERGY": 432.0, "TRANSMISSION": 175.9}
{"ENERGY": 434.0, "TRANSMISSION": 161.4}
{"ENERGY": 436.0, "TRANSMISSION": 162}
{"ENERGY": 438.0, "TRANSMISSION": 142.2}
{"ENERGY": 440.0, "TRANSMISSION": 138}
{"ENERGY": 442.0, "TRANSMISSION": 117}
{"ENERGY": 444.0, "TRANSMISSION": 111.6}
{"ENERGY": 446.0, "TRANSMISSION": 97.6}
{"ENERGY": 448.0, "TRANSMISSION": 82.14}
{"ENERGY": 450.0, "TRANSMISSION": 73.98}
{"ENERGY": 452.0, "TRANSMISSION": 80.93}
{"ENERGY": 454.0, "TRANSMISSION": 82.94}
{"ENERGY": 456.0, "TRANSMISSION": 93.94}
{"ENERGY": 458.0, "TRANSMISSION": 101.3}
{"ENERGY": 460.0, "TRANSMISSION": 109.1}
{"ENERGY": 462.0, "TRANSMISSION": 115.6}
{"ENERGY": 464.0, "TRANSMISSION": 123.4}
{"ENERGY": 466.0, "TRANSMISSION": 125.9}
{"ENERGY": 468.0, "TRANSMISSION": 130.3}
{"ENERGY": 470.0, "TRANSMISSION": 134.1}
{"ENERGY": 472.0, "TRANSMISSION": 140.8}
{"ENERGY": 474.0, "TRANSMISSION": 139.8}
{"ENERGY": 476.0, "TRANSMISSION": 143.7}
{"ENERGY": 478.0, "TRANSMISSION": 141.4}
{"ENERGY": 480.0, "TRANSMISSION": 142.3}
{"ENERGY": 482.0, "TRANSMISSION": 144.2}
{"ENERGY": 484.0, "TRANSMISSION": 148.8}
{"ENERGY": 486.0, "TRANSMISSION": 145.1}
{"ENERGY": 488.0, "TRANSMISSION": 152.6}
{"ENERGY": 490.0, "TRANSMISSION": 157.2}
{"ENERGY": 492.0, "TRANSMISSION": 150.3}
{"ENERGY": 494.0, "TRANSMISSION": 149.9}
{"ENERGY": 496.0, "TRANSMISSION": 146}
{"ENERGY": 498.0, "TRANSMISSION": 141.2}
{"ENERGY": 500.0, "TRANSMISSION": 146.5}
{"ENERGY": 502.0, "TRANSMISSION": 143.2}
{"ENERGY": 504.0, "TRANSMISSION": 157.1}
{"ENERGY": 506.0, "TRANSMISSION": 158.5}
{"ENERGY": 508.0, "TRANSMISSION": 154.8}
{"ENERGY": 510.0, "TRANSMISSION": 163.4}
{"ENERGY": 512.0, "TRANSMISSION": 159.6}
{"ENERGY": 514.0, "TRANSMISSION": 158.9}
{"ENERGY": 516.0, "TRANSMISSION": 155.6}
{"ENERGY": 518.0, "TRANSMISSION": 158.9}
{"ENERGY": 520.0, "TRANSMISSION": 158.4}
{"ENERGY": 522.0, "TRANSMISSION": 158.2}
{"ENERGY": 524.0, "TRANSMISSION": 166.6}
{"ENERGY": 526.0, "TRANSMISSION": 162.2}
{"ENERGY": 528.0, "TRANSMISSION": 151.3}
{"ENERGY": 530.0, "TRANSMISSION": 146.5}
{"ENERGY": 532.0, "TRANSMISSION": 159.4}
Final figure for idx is 3.6 keV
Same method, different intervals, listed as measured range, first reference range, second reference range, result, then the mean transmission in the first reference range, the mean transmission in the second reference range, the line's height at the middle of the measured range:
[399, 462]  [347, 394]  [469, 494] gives 3.8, 161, 145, 152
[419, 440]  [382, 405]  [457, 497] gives -2.1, 166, 137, 153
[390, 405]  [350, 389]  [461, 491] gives -1.1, 161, 139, 155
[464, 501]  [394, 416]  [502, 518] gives 3.9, 166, 157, 160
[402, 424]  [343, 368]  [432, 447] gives -4.6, 155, 136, 142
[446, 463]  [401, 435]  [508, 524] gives 7.5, 171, 159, 167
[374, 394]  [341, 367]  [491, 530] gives -1.0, 156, 155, 155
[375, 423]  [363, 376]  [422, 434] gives 1.1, 169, 174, 172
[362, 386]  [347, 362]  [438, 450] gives -4.2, 151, 109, 142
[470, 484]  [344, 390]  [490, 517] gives 1.1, 160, 153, 154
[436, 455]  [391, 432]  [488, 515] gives 6.7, 171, 153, 164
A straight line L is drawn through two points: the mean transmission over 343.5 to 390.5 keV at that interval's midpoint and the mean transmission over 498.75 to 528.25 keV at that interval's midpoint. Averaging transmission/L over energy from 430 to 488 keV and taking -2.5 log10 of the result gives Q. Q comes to 0.242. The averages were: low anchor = 160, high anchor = 157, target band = 127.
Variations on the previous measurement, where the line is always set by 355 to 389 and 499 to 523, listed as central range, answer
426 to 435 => -0.07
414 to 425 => -0.11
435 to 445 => 0.19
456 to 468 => 0.35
